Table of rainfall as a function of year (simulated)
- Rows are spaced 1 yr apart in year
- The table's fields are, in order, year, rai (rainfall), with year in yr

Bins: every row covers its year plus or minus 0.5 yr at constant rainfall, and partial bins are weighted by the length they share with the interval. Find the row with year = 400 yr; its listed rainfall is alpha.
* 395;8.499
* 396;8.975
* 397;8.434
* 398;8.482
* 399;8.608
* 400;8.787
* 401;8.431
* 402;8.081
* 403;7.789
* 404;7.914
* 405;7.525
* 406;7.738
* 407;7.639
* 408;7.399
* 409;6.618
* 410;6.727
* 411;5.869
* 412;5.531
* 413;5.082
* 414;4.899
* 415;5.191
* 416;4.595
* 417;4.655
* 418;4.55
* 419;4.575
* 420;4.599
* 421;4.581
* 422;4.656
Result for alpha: 8.787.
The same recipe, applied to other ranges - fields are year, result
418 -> 4.55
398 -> 8.482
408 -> 7.399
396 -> 8.975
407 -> 7.639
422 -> 4.656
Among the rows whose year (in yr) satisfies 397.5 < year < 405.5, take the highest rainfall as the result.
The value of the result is 8.787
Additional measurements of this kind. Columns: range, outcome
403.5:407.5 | 7.914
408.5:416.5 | 6.727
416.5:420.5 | 4.655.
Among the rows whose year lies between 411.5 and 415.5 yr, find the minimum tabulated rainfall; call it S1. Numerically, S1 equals 4.899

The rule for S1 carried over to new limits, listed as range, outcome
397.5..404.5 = 7.789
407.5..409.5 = 6.618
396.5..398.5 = 8.434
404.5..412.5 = 5.531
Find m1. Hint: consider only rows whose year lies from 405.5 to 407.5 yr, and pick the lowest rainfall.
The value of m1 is 7.639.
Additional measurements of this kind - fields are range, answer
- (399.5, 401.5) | 8.431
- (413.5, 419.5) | 4.55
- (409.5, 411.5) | 5.869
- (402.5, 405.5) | 7.525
